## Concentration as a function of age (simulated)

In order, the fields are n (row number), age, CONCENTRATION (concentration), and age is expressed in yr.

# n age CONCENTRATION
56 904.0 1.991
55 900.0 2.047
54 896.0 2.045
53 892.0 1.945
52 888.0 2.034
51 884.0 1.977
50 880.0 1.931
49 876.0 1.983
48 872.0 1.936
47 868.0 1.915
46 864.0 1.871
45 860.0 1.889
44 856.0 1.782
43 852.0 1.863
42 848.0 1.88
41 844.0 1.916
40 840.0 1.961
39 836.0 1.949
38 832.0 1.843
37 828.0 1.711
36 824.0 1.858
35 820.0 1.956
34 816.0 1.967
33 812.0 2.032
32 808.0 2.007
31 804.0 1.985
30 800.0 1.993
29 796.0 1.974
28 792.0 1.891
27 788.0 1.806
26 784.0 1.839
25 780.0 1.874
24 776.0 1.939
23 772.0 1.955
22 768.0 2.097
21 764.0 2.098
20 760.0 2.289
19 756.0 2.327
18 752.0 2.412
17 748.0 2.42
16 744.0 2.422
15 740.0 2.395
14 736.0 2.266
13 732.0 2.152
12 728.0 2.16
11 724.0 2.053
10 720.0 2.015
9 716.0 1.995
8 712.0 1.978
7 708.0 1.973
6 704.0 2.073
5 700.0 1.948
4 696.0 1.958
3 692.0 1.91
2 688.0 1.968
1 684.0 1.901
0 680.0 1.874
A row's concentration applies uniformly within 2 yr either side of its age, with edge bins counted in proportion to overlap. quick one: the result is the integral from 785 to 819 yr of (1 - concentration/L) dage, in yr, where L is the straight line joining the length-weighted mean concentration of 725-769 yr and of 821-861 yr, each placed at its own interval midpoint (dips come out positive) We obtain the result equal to 1.4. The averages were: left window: 2.28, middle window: 1.95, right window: 1.87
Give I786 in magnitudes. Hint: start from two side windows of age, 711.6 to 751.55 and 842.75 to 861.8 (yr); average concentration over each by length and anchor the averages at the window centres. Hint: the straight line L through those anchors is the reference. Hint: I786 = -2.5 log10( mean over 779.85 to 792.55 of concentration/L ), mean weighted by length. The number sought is 0.11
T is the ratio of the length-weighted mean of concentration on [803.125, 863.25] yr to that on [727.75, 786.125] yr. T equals 0.88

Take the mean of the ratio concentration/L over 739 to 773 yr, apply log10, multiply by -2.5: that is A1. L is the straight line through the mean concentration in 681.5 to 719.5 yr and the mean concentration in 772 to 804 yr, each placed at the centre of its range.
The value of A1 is -0.18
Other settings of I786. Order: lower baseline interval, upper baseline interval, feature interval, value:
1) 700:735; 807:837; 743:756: -0.20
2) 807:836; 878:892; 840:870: 0.04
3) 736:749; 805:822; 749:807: 0.08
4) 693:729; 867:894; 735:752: -0.19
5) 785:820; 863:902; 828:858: 0.05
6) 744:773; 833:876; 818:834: 0.09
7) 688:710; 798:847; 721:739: -0.11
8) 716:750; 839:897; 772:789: 0.13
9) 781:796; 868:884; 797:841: -0.02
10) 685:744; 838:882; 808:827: 0.00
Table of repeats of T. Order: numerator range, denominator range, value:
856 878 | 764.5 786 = 0.98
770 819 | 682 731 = 0.97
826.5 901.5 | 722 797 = 0.90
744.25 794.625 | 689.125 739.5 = 1.02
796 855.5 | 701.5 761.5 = 0.88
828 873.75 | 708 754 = 0.86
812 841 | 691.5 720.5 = 0.96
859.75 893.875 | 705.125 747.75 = 0.90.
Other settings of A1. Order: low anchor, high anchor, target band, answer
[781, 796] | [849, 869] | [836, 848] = -0.04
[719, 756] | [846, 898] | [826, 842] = 0.09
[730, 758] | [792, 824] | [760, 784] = 0.09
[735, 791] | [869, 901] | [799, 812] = 0.05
